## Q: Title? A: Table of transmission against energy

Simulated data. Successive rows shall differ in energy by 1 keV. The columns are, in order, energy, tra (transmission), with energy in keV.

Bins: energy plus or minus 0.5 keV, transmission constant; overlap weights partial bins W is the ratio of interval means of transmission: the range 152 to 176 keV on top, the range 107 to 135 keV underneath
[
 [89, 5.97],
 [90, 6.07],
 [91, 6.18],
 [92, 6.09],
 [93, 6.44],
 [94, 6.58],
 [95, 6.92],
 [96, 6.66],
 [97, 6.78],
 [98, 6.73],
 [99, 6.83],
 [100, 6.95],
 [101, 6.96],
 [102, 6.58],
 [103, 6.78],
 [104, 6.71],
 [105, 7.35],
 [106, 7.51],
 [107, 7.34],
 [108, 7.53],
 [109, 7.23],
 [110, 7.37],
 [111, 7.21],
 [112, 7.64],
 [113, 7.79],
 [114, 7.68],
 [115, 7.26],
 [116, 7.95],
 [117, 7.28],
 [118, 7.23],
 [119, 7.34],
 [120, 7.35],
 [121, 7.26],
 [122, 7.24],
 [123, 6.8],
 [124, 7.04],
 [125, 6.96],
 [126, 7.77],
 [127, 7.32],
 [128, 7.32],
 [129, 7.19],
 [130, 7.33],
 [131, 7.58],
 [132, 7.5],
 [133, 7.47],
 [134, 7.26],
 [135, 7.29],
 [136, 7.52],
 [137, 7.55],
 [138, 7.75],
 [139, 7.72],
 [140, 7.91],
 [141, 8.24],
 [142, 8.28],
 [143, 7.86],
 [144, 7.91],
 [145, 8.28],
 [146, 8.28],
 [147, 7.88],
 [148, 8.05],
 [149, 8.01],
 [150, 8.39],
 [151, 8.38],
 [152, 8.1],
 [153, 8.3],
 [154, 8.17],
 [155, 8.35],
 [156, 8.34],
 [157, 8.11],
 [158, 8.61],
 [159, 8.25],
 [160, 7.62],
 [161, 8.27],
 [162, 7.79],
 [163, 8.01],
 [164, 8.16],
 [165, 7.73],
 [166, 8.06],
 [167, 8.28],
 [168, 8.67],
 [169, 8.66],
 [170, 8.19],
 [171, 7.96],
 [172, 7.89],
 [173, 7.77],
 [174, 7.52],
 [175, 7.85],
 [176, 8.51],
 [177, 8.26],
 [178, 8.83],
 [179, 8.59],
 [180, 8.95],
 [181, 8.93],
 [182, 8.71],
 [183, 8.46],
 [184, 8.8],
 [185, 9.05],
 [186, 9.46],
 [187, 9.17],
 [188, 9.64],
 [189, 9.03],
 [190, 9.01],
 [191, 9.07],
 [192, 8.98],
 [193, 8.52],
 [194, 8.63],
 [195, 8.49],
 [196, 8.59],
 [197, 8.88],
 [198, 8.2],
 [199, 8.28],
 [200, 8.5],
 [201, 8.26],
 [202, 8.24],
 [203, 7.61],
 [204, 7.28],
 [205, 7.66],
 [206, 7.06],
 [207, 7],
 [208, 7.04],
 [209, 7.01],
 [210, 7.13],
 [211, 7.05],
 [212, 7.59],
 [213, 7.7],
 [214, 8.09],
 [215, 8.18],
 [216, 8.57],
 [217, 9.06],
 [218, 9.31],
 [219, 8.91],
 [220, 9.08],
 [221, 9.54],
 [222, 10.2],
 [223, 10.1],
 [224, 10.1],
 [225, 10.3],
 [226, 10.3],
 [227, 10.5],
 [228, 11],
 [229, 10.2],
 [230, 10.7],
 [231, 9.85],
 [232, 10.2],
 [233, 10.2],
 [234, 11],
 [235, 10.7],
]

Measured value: 1.1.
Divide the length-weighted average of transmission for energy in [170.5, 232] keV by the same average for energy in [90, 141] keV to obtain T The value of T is 1.2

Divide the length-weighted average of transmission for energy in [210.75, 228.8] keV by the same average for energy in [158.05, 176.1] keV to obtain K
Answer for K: 1.15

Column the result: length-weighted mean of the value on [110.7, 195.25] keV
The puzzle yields 8.05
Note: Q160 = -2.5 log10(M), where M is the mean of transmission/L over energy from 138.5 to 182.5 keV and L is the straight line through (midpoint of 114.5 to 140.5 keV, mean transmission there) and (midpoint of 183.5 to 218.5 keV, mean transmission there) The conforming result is -0.05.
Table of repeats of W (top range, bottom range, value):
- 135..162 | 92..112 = 1.16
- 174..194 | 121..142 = 1.18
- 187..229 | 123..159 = 1.11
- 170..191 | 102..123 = 1.18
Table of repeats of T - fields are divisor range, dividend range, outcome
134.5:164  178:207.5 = 1.06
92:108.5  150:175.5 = 1.18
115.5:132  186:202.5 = 1.19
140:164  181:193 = 1.11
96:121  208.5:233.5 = 1.28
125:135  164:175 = 1.09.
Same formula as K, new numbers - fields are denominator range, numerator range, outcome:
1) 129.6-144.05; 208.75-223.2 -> 1.11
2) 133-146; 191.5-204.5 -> 1.07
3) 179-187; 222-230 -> 1.16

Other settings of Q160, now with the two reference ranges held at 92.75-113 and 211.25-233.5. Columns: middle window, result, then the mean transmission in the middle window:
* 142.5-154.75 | -0.02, 8.14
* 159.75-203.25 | 0.02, 8.47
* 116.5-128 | 0.03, 7.24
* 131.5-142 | 0.01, 7.65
